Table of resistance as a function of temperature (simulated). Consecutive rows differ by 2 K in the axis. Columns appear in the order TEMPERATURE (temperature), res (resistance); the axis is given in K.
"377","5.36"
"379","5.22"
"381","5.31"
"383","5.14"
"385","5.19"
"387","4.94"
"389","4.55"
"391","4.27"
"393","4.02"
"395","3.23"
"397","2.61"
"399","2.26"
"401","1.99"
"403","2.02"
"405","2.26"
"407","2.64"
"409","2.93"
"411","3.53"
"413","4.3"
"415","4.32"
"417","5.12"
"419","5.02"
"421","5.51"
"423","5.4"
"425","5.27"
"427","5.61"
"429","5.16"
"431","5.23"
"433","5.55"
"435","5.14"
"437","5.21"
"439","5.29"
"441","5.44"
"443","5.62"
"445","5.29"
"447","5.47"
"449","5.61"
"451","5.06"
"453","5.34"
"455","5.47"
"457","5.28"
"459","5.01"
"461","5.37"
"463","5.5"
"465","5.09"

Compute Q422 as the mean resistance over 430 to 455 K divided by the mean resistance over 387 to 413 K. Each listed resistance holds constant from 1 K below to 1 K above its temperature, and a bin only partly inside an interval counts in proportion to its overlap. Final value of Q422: 1.7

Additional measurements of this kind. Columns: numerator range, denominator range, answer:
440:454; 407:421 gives 1.29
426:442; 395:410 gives 2.18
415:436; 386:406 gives 1.63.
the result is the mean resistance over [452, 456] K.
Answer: 5.4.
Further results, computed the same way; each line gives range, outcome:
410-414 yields 3.92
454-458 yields 5.38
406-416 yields 3.54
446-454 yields 5.37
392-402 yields 2.82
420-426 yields 5.39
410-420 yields 4.46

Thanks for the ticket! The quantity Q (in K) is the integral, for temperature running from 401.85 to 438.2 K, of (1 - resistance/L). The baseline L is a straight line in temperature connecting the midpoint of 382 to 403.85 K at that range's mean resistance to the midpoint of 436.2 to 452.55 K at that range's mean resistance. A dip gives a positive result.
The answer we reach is 1.37 K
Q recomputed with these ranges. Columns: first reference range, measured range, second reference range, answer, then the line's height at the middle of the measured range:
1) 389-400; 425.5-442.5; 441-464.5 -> -2.2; 4.73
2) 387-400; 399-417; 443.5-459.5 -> 4.4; 4.03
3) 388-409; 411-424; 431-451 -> -2.5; 4.05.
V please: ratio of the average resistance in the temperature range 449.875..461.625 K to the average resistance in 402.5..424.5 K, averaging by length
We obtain 1.32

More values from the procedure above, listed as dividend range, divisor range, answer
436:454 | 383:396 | 1.21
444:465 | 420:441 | 1.00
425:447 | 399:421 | 1.55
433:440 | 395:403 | 2.22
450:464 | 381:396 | 1.17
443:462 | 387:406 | 1.71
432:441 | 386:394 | 1.20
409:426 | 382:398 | 1.11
